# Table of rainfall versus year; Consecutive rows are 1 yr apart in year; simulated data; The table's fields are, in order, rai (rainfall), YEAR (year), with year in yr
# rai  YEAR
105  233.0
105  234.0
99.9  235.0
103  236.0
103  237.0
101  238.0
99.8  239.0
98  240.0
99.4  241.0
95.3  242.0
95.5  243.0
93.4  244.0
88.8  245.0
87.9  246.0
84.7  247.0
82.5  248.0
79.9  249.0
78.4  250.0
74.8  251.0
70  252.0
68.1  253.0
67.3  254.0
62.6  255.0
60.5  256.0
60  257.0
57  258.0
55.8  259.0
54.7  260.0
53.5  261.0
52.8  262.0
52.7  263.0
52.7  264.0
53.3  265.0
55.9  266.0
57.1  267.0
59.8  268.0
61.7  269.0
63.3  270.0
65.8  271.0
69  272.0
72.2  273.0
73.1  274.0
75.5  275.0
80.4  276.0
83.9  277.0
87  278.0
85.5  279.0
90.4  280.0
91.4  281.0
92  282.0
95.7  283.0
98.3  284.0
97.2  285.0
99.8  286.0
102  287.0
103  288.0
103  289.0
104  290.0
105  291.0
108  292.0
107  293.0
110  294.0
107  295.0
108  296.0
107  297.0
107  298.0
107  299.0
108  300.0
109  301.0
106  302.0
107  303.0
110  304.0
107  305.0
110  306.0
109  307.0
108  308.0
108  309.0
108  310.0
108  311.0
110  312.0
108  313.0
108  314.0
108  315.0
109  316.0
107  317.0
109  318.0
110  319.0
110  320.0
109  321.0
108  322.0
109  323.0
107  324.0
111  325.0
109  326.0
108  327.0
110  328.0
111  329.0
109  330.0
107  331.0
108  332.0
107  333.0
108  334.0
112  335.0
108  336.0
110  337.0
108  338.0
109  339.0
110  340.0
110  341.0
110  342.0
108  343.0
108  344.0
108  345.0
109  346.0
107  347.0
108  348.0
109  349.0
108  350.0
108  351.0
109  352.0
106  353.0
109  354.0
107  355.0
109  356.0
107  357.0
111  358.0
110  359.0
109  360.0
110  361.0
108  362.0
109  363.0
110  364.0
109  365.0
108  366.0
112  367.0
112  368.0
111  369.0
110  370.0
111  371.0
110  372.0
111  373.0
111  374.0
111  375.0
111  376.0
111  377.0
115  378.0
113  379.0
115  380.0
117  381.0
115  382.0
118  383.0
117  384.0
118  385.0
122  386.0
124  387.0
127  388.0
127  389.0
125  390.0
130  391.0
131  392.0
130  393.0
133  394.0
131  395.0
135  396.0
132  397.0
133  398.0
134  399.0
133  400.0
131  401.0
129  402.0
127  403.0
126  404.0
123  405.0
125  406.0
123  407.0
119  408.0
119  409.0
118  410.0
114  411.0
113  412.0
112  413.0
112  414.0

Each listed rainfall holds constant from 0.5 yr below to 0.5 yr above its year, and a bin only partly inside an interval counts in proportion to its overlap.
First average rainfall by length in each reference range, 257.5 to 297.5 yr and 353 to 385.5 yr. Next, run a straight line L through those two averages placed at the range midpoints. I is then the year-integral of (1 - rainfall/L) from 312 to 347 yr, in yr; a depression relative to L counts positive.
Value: -3.8 yr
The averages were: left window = 81.3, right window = 111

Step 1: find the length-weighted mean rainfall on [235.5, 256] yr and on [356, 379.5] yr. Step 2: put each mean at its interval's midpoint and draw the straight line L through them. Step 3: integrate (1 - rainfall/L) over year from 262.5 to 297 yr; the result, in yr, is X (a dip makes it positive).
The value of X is 3.1 yr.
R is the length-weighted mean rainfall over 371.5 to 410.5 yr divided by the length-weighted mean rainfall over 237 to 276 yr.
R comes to 1.7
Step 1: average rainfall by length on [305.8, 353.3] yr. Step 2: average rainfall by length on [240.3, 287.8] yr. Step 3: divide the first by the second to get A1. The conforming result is 1.44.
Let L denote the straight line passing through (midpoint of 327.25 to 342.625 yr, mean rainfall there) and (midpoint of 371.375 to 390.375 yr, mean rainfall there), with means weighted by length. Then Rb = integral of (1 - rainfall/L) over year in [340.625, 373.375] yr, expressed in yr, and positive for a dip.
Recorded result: 1.0 yr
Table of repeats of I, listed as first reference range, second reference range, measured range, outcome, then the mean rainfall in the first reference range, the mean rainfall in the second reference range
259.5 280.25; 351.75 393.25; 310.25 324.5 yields -3.2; 66.4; 114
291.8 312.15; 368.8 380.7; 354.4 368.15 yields 0.2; 108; 112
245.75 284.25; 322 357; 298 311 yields -2.5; 70.7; 109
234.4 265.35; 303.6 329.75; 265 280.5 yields 3.0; 77.2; 109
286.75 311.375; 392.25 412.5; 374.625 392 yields 0.6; 107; 126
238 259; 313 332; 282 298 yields -1.2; 80.1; 109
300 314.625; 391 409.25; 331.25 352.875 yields 1.4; 108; 129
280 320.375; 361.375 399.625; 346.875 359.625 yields 0.7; 106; 119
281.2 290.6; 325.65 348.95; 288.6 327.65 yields -1.8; 99.2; 109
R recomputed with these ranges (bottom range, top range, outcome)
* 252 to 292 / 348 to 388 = 1.48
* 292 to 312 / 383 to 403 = 1.19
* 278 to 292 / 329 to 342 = 1.12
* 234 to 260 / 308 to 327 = 1.32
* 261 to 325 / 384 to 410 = 1.35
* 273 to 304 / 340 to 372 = 1.11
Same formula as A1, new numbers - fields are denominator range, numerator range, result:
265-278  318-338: 1.60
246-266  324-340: 1.69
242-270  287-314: 1.58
